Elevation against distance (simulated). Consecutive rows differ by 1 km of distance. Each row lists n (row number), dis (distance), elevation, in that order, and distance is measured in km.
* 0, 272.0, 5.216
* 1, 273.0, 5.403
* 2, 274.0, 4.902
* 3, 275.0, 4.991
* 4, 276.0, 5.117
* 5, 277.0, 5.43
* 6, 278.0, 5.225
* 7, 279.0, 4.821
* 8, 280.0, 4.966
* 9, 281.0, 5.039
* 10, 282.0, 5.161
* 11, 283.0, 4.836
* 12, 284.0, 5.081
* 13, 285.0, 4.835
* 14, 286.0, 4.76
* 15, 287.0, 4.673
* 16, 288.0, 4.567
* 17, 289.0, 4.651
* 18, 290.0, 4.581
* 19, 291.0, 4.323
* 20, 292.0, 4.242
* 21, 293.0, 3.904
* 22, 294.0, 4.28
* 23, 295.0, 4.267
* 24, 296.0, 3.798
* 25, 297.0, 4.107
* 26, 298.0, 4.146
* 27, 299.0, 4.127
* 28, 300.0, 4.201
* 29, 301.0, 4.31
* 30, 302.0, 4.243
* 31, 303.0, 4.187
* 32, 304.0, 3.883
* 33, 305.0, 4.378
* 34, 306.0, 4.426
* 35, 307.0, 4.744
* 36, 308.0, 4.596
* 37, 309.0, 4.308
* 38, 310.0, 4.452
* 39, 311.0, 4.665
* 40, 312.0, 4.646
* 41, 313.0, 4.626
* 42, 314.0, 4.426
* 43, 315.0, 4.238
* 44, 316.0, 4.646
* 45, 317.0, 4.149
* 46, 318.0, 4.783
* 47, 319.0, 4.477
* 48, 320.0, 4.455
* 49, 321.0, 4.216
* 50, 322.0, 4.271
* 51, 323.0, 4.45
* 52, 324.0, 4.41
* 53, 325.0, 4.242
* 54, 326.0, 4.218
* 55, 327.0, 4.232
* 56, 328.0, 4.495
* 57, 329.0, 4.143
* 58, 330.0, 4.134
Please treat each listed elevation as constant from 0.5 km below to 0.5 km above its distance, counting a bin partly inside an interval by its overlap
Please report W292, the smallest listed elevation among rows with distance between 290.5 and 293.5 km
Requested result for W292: 3.904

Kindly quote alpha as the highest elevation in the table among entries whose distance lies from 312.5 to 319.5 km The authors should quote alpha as 4.783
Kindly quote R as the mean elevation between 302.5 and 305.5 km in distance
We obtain 4.15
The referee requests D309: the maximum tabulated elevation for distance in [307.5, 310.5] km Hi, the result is 4.596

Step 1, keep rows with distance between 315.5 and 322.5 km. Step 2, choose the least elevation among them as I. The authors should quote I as 4.149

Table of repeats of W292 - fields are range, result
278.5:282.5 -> 4.821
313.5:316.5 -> 4.238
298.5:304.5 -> 3.883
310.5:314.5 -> 4.426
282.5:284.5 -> 4.836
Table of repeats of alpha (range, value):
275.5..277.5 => 5.43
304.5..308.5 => 4.744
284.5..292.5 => 4.835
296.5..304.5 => 4.31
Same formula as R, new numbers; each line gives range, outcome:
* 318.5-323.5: 4.37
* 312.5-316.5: 4.48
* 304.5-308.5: 4.54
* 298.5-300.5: 4.16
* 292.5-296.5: 4.06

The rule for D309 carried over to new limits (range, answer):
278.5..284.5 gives 5.161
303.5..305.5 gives 4.378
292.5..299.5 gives 4.28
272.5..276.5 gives 5.403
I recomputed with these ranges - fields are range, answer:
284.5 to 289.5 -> 4.567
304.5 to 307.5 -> 4.378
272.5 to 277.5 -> 4.902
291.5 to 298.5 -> 3.798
